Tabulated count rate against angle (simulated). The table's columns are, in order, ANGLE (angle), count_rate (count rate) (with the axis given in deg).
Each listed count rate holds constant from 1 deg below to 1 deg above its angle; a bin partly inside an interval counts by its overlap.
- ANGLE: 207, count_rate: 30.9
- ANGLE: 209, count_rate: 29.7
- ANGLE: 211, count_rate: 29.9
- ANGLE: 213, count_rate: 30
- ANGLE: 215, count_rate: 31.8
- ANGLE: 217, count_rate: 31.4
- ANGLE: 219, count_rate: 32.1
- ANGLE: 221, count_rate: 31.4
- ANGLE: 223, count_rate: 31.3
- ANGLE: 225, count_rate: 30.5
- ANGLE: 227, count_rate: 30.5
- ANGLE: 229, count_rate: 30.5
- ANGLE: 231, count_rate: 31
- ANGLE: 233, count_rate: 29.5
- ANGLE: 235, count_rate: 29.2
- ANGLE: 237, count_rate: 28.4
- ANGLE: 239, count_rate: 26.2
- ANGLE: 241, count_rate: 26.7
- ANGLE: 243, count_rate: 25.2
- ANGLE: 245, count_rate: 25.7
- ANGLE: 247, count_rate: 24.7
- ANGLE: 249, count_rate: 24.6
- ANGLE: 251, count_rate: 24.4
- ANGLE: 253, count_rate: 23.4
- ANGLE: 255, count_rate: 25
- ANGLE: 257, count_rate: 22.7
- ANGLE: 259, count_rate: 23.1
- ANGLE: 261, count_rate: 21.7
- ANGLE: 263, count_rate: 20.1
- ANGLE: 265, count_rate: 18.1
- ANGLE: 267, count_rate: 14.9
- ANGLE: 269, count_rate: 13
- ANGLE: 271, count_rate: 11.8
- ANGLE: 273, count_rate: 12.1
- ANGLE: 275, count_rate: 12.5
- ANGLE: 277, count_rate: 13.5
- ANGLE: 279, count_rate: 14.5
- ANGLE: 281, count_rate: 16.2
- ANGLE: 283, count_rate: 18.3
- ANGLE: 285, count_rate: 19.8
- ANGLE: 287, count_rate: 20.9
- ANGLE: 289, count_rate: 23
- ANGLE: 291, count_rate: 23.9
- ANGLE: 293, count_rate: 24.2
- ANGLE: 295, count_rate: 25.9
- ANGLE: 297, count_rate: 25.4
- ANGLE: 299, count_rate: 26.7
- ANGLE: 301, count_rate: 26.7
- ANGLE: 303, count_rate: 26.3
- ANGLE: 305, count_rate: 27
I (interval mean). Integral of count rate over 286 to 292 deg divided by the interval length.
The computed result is 22.6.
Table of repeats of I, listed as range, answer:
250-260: 23.7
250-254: 23.9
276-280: 14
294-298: 25.6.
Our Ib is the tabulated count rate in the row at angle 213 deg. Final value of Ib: 30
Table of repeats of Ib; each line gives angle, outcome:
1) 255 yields 25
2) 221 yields 31.4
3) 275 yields 12.5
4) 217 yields 31.4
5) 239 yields 26.2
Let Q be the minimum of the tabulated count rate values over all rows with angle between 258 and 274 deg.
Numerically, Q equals 11.8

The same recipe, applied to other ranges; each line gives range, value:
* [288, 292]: 23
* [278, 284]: 14.5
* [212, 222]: 30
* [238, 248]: 24.7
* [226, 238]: 28.4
